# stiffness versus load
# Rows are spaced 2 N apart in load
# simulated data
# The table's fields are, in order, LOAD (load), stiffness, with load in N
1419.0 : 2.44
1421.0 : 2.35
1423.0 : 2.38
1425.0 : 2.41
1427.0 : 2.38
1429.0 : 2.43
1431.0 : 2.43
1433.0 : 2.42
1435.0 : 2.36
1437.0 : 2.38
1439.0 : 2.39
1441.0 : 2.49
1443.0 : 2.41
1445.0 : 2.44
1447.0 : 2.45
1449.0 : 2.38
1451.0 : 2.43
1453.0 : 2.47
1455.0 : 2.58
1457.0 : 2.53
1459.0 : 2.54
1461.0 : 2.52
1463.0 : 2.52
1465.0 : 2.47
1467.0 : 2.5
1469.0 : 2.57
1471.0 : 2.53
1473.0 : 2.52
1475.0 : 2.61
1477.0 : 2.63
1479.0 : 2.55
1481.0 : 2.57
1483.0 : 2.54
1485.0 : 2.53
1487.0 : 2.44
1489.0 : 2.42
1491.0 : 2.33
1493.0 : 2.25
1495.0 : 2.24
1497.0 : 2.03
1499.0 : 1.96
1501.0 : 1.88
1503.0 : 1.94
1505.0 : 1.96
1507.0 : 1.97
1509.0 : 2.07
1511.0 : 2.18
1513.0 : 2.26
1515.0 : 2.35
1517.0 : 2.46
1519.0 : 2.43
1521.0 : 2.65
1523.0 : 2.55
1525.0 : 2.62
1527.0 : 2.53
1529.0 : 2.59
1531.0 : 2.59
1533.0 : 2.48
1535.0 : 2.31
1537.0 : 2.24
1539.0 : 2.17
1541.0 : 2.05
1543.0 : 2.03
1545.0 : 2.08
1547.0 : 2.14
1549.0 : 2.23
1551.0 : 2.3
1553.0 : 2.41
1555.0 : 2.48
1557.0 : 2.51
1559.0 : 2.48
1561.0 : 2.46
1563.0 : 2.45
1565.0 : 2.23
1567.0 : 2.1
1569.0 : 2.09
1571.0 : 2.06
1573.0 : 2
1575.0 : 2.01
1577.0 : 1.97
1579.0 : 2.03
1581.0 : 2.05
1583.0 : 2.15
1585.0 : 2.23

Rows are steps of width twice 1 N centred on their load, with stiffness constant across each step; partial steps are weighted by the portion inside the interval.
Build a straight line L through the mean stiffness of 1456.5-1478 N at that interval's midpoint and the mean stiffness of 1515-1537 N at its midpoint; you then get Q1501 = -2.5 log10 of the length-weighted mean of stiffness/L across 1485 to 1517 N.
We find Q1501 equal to 0.16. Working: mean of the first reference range 2.54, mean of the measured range 2.17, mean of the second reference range 2.5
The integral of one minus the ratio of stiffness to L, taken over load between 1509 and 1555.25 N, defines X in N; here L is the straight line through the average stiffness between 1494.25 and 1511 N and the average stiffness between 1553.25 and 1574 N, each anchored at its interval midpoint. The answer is -4.3 N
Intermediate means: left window 2.01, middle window 2.35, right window 2.29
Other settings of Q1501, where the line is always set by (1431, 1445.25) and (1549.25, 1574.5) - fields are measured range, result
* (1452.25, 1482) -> -0.069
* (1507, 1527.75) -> -0.025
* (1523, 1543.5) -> -0.028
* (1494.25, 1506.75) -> 0.178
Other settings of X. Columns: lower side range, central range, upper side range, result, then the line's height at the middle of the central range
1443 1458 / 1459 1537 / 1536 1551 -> -2.8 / 2.3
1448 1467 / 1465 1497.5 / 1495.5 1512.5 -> -3.1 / 2.25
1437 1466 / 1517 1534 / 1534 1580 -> -1.9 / 2.29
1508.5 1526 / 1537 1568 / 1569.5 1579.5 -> -1.6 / 2.17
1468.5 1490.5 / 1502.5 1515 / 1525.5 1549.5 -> 1.7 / 2.41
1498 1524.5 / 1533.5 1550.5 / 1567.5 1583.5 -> -0.3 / 2.13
